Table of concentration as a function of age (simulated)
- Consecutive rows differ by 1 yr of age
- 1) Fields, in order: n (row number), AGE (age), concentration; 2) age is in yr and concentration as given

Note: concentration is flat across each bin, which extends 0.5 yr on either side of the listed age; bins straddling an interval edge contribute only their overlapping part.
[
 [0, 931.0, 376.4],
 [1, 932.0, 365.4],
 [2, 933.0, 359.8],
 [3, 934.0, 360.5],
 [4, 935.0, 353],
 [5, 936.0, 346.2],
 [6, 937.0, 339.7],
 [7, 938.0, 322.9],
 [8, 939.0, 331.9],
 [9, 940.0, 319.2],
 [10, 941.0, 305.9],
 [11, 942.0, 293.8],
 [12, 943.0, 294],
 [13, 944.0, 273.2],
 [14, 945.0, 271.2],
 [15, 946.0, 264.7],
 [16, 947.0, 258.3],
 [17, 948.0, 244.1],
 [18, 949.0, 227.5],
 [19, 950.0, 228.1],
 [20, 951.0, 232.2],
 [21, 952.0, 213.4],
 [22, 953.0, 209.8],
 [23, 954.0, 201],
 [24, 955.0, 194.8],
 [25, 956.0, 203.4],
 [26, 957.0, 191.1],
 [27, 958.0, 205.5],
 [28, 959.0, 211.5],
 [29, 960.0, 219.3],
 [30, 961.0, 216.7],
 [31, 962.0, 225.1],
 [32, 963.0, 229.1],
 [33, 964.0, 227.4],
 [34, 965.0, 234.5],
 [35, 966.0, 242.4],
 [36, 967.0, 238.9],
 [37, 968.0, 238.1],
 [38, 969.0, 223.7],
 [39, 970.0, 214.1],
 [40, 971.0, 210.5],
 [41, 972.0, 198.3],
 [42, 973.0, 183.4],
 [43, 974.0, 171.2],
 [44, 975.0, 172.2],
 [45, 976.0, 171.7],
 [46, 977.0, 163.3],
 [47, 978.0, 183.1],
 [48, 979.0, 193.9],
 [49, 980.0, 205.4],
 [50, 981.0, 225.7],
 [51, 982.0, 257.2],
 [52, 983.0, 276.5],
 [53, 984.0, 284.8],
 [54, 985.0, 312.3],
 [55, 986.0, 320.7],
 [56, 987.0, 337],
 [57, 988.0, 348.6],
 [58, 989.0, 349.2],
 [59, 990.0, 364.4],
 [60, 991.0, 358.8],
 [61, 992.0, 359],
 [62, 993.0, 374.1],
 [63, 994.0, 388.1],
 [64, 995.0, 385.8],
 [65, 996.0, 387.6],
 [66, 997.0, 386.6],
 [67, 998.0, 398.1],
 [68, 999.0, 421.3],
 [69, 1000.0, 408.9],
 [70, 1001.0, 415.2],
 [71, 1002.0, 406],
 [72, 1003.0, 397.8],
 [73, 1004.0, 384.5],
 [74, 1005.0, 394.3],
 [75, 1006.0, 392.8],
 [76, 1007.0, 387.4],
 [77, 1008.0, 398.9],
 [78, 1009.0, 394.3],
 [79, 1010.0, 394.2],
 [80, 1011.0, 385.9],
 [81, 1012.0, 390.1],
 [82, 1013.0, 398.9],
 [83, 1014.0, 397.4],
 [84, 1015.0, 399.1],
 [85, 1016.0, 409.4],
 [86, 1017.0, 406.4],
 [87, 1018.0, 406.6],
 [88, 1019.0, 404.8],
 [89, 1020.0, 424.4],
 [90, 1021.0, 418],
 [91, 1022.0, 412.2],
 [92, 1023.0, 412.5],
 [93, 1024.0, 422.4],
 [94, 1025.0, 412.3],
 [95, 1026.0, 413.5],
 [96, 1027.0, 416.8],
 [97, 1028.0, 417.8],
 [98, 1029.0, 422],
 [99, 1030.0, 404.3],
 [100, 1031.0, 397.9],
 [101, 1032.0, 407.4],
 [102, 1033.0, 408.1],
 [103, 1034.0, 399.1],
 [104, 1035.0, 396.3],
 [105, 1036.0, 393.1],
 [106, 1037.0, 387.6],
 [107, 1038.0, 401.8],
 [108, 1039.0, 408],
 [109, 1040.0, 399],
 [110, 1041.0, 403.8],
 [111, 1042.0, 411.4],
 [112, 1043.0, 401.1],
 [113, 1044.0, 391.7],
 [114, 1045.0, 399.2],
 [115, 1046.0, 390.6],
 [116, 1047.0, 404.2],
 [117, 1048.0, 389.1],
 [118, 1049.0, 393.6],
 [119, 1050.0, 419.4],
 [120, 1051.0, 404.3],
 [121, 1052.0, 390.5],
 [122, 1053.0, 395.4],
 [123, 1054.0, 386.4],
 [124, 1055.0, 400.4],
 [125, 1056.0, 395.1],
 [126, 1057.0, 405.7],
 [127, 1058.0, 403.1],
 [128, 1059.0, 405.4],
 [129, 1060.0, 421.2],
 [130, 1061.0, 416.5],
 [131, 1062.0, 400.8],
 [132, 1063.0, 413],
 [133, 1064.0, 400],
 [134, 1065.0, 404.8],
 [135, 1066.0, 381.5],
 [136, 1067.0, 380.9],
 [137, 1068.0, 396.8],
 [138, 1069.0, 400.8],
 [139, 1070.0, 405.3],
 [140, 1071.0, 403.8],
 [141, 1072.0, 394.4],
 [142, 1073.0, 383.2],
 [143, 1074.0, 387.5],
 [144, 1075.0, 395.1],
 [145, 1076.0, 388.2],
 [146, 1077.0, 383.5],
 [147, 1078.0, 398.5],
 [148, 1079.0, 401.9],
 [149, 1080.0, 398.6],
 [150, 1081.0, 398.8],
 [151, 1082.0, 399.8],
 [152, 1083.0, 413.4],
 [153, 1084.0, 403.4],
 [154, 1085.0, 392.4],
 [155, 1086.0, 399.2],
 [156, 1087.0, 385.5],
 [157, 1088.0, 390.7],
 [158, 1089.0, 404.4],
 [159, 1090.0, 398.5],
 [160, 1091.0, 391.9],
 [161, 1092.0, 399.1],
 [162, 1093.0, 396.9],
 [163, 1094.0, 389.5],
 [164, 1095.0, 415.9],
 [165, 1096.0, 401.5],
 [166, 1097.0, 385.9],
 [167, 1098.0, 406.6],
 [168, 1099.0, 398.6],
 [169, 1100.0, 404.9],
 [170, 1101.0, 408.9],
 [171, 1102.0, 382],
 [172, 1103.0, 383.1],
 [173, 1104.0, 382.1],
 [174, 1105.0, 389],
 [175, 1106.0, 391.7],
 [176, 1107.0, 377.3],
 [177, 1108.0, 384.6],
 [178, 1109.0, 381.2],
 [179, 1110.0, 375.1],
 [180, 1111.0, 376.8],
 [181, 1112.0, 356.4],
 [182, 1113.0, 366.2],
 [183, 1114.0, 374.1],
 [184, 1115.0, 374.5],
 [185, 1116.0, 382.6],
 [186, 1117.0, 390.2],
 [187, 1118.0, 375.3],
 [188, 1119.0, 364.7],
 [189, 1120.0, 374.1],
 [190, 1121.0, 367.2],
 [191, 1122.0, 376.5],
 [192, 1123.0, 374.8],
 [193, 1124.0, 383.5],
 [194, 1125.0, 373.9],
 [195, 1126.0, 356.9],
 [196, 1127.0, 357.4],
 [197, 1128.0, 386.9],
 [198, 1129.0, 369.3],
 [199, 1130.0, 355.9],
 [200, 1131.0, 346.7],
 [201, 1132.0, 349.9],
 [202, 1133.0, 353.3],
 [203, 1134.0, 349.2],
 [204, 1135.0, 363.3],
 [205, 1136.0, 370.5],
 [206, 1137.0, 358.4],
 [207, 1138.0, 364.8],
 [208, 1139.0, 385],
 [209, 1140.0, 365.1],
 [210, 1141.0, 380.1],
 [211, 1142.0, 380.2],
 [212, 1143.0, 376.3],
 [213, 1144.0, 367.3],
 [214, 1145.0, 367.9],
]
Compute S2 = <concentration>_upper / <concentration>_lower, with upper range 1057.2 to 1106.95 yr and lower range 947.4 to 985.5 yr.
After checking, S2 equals 1.8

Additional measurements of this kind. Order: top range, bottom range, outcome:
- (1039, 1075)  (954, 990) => 1.72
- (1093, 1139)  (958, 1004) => 1.33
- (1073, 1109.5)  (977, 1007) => 1.16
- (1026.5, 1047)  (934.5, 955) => 1.47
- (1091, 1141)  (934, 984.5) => 1.57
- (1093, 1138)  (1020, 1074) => 0.94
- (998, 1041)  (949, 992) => 1.71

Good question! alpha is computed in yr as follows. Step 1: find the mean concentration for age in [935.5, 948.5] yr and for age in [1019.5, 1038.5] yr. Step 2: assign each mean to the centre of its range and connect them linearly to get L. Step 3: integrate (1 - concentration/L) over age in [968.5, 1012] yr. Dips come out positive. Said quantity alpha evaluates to 5.5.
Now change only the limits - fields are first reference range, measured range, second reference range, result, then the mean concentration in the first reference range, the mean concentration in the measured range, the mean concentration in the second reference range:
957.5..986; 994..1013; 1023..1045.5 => -5.0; 221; 396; 405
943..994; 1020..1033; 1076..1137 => -4.7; 245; 413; 383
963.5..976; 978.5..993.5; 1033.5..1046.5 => -2.8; 211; 305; 399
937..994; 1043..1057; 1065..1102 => -1.6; 252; 397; 397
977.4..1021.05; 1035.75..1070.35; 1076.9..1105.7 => -1.6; 361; 400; 397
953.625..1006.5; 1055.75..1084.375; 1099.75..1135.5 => -4.8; 281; 399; 374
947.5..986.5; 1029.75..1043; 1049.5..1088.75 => -2.3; 221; 401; 399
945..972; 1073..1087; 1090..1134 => -2.0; 224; 396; 380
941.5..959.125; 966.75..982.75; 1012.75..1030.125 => 4.9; 235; 204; 411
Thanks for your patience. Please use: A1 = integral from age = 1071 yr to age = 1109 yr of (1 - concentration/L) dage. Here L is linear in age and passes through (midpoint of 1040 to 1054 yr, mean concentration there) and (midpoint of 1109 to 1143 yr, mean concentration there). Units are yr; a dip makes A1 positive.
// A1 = -1.2 yr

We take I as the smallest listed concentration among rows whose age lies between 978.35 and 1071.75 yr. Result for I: 193.9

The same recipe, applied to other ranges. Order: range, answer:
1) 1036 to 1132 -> 346.7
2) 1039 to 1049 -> 389.1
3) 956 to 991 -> 163.3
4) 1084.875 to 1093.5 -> 385.5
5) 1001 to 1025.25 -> 384.5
